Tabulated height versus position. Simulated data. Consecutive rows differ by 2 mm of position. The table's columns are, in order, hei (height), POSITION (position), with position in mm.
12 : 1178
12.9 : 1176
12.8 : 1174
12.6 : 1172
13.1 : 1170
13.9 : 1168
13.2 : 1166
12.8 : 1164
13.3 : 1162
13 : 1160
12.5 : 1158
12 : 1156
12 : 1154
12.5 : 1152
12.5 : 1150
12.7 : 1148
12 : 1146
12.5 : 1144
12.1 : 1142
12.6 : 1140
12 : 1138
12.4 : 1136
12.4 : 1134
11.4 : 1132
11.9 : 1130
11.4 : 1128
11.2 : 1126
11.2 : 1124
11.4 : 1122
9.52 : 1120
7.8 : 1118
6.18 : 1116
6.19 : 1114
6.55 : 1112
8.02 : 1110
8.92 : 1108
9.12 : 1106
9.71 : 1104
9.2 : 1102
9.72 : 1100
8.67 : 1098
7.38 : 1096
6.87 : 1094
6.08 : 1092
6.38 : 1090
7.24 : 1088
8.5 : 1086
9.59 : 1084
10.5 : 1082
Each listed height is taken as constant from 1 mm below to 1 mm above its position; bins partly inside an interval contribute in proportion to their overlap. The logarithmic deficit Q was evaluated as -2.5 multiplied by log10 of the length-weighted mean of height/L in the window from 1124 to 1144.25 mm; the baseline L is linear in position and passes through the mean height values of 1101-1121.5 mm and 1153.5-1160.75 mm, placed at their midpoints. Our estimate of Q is -0.16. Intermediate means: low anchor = 8.2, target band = 11.9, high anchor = 12.4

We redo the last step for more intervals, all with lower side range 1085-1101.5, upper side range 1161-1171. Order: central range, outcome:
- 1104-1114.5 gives 0.11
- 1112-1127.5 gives 0.09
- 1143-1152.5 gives -0.05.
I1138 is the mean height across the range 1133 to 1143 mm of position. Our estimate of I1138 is 12.3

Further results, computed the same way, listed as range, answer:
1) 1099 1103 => 9.46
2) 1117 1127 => 10.2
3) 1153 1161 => 12.4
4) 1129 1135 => 11.9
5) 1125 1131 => 11.5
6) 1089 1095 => 6.44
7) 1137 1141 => 12.3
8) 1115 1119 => 6.99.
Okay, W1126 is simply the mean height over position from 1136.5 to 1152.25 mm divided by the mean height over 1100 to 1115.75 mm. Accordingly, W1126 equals 1.50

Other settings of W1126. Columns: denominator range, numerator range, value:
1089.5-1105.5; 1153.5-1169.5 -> 1.59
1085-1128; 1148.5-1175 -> 1.51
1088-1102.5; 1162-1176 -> 1.70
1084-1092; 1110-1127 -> 1.16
